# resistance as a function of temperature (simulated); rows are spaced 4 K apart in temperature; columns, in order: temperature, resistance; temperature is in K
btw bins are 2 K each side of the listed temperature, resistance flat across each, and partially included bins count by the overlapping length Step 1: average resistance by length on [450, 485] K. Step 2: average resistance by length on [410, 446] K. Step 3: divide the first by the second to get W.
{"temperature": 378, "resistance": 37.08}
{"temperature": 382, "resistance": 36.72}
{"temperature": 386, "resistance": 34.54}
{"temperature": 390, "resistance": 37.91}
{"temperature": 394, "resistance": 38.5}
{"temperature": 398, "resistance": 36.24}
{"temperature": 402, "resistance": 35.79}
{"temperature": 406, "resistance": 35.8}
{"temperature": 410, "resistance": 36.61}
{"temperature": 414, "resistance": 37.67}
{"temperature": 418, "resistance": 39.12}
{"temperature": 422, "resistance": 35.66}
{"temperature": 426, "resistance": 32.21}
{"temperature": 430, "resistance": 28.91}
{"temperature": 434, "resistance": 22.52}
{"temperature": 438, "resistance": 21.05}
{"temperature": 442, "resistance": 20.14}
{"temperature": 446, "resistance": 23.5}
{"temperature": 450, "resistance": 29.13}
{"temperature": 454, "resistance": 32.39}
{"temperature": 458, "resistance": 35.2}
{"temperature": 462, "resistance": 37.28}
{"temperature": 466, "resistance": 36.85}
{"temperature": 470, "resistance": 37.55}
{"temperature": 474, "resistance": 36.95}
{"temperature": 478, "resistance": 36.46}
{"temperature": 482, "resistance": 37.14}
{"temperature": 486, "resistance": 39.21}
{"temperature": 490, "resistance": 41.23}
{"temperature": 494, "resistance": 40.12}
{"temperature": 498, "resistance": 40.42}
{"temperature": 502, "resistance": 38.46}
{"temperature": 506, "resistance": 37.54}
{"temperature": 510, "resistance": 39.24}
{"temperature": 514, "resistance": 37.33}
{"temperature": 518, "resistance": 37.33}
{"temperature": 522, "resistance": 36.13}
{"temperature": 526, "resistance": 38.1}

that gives 1.21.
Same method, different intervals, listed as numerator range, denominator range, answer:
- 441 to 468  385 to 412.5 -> 0.85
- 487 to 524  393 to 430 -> 1.08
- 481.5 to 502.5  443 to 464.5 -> 1.28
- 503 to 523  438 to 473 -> 1.21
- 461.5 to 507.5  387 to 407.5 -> 1.04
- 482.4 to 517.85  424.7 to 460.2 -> 1.43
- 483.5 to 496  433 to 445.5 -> 1.87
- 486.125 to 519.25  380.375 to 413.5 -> 1.07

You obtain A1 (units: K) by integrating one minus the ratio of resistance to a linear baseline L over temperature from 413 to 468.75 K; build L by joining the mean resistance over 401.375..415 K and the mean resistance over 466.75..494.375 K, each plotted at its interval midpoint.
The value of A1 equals 9.6 K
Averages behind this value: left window 36.4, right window 38.2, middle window 30.8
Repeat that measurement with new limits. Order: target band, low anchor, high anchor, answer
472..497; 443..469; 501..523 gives -2.6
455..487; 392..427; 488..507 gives 1.5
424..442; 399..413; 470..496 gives 5.6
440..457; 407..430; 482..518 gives 4.6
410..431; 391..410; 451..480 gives 0.7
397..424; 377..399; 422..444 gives -4.7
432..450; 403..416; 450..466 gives 6.4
